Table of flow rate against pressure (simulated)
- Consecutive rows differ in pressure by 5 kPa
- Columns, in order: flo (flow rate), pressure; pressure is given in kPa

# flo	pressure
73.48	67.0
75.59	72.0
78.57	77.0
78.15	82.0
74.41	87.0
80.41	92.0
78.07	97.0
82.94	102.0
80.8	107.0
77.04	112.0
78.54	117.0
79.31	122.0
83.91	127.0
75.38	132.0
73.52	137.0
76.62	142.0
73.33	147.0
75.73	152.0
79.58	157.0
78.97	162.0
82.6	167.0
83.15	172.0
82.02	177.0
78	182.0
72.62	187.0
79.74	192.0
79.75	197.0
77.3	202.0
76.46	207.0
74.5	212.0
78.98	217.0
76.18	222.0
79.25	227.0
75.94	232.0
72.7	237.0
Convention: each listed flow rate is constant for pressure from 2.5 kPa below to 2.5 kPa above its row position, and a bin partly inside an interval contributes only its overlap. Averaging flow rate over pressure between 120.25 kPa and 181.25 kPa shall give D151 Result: 78.6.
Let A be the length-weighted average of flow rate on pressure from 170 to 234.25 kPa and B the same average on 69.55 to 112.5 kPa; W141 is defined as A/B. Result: 1.0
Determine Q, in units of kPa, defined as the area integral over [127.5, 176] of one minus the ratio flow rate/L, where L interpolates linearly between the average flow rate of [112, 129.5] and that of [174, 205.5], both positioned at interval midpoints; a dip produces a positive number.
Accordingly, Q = 0.7 kPa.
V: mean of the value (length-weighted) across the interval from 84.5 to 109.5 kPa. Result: 79.3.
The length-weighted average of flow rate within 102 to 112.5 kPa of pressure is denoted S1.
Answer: 80.2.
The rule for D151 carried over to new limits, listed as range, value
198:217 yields 76.8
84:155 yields 77.9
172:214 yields 77.9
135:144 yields 75.1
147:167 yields 78.1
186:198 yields 77.7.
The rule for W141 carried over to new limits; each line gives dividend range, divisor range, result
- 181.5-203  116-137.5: 0.99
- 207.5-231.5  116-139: 0.99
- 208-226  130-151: 1.03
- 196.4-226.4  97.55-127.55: 0.96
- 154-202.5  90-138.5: 1.00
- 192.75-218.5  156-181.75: 0.96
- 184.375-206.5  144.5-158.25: 1.02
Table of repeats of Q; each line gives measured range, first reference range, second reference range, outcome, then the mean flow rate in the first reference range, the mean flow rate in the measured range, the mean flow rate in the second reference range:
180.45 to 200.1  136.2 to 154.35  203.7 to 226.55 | -0.4 kPa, 74.9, 77.5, 76.8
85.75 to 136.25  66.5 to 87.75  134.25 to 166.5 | -1.6 kPa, 76.4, 79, 76.7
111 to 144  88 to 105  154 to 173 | 1.0 kPa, 79.9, 77.8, 80.8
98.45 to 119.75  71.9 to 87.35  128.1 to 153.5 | -1.0 kPa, 77.2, 79.7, 75.4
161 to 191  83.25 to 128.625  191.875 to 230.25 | -0.5 kPa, 79.4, 79.6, 77.6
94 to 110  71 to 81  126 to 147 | -0.7 kPa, 77.5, 80.5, 76.4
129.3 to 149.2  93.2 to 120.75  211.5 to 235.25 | 1.0 kPa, 79.5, 74.8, 77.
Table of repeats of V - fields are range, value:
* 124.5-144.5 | 77.4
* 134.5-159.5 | 75.8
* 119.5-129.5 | 81.6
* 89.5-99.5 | 79.2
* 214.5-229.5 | 78.1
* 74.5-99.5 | 77.9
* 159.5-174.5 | 81.6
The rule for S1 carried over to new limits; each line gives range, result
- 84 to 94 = 77.3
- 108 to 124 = 78.5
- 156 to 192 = 79.6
